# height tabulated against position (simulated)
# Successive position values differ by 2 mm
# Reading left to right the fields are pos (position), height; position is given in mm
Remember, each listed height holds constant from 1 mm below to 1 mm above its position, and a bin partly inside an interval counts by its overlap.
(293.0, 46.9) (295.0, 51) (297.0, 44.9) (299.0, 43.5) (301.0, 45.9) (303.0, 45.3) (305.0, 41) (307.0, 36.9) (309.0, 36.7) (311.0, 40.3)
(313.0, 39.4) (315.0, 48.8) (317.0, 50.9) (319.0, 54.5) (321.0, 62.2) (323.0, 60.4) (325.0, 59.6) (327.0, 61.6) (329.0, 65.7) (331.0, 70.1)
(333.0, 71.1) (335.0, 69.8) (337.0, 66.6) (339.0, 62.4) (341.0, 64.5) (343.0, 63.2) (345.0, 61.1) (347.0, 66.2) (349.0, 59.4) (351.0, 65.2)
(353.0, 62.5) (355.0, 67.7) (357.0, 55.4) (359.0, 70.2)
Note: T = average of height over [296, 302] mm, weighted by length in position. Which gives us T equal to 44.8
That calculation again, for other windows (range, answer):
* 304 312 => 38.7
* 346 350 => 62.8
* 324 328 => 60.6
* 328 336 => 69.2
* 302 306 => 43.1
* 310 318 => 44.9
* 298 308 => 42.5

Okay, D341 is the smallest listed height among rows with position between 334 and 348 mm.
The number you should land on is 61.1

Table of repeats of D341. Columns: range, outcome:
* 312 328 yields 39.4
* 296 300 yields 43.5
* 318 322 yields 54.5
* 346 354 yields 59.4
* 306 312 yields 36.7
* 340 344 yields 63.2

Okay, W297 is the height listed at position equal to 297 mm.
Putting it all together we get 44.9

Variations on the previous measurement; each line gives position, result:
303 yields 45.3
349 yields 59.4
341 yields 64.5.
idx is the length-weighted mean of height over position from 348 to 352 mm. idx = 62.3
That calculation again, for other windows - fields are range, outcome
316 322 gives 55.9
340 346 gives 62.9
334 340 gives 66.3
